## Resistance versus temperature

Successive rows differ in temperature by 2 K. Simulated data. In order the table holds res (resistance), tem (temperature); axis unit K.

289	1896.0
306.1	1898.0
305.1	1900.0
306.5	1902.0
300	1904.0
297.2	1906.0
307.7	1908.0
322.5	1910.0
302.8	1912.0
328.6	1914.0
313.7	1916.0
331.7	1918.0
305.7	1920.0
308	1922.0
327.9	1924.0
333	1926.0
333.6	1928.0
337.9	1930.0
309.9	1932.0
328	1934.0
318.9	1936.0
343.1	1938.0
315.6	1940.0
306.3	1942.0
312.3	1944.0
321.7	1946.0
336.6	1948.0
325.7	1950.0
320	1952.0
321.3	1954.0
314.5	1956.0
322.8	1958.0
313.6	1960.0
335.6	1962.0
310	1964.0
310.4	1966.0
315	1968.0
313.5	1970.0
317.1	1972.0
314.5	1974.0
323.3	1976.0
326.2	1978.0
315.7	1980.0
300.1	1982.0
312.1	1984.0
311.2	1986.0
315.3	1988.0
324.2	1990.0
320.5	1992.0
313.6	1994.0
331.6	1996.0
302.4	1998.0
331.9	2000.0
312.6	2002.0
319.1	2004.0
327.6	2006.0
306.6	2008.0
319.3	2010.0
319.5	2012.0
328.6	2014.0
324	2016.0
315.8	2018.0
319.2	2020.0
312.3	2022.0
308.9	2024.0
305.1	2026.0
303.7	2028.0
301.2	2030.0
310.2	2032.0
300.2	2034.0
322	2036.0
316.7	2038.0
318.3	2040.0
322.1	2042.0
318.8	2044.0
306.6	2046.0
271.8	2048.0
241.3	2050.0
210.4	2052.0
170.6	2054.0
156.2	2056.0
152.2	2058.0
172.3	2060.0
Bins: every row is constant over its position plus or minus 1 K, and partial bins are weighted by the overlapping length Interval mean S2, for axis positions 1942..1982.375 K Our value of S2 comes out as 318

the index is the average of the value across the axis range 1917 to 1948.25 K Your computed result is 323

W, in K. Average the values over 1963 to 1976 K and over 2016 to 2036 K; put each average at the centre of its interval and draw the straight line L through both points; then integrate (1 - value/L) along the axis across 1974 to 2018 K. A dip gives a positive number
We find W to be -0.85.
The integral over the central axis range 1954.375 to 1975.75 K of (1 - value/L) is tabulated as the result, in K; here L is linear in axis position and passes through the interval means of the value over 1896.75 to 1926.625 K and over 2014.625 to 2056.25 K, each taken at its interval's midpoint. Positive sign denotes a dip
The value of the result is -0.97 K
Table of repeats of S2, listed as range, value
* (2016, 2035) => 309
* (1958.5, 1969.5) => 317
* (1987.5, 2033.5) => 316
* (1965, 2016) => 317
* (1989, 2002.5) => 320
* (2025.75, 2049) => 308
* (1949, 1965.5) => 320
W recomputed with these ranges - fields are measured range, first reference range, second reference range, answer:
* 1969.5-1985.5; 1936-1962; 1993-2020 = 0.3 K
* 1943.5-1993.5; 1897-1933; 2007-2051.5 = -1.0 K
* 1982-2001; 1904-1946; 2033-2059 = -2.0 K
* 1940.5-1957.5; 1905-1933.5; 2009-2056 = -0.4 K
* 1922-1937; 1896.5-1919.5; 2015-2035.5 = -0.7 K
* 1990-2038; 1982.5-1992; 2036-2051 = -1.1 K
